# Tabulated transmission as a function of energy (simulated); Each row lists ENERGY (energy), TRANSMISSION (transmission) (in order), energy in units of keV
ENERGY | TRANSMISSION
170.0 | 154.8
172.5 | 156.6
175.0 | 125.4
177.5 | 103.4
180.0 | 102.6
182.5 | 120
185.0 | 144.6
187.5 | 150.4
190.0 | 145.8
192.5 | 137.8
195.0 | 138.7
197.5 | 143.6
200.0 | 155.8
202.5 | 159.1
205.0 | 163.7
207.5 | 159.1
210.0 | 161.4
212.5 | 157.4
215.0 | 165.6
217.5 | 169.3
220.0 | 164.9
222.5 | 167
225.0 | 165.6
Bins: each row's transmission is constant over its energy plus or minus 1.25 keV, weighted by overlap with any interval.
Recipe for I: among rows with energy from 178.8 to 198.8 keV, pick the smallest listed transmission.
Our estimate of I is 102.6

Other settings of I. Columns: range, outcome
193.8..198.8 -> 138.7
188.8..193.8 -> 137.8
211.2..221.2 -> 157.4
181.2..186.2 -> 120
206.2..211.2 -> 159.1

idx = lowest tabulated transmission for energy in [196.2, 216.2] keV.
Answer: 143.6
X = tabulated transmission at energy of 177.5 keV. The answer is 103.4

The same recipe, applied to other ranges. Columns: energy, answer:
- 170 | 154.8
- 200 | 155.8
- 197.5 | 143.6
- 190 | 145.8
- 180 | 102.6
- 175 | 125.4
